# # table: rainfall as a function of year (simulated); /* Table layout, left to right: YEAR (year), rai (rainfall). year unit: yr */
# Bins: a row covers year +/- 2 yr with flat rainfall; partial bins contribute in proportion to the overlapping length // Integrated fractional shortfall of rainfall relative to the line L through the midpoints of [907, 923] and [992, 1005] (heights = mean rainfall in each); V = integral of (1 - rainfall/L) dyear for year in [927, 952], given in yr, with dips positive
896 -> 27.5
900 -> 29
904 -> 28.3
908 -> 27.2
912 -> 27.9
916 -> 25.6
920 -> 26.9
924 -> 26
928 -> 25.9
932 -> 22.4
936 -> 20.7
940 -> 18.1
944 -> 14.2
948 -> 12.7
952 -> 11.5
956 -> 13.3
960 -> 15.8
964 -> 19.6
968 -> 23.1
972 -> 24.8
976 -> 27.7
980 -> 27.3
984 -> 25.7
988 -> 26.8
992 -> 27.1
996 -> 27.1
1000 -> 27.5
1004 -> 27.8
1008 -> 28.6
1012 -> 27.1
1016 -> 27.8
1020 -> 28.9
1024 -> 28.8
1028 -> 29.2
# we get 8.2 yr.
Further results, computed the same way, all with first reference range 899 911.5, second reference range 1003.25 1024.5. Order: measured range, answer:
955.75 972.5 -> 5.2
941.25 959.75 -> 9.7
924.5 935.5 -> 1.6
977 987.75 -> 0.6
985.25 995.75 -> 0.5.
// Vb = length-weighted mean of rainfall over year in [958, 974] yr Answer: 20.8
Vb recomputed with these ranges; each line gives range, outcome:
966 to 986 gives 25.7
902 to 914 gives 27.8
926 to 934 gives 24.1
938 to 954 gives 14.1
